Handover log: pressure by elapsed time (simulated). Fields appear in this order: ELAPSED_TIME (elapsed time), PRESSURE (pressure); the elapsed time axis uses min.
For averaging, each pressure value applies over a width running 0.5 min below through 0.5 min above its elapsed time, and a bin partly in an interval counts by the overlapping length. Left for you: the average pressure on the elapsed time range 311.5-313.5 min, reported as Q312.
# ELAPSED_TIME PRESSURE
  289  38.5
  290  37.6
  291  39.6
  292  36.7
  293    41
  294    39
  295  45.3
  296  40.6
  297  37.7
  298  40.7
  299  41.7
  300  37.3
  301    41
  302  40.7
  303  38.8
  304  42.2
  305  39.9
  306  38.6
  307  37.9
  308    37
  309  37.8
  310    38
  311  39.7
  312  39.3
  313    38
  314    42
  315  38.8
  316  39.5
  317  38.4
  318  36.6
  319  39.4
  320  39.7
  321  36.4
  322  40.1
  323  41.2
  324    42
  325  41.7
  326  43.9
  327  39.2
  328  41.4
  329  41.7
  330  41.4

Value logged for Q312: 38.6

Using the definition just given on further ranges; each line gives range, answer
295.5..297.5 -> 39.2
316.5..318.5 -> 37.5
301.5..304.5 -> 40.6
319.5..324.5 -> 39.9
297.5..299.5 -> 41.2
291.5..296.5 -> 40.5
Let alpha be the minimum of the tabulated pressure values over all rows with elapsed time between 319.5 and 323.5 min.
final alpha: 36.4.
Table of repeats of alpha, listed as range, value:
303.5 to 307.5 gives 37.9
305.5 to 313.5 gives 37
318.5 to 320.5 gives 39.4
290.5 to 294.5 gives 36.7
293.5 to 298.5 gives 37.7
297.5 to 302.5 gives 37.3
